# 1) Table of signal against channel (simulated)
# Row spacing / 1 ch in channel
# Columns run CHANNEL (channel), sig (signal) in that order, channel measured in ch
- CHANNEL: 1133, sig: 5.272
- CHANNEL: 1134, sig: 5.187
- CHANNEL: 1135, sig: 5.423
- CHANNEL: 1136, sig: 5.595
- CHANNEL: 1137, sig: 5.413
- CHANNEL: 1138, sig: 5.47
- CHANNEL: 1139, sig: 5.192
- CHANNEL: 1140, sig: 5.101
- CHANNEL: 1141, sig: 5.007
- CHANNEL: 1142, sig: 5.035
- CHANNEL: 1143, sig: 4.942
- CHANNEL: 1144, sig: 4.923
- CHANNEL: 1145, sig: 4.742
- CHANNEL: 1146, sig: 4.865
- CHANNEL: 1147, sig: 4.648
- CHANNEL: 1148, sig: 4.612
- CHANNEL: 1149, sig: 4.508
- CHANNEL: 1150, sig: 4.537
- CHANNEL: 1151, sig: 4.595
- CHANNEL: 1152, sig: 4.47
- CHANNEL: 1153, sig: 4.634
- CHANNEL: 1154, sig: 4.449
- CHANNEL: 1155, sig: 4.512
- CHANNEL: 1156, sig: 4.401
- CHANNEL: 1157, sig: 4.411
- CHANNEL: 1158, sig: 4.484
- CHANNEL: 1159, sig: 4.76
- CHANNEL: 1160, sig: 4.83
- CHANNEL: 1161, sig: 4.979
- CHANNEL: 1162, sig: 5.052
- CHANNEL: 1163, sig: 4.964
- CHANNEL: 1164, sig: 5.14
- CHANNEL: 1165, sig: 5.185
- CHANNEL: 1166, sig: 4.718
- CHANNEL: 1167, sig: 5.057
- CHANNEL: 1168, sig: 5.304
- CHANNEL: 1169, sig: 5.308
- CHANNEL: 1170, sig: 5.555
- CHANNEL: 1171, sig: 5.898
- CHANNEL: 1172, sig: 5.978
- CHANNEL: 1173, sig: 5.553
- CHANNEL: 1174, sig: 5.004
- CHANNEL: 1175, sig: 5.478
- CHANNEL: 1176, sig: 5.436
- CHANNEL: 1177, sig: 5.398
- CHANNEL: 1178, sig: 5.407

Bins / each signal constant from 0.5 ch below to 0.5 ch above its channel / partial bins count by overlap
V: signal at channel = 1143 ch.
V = 4.942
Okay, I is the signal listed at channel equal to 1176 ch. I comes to 5.436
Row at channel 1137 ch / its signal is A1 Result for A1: 5.413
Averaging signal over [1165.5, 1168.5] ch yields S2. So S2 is 5.03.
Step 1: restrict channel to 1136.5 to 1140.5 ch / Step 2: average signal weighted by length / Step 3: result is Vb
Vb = 5.29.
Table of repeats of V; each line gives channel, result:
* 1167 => 5.057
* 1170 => 5.555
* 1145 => 4.742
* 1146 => 4.865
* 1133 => 5.272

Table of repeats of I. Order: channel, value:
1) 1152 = 4.47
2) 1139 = 5.192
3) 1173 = 5.553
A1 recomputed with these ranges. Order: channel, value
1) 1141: 5.007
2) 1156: 4.401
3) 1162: 5.052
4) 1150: 4.537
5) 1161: 4.979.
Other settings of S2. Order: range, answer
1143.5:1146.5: 4.84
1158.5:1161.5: 4.86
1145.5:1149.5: 4.66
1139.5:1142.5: 5.05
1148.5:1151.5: 4.55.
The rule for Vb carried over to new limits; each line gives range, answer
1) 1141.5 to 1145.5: 4.91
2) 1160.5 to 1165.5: 5.06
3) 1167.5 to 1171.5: 5.52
